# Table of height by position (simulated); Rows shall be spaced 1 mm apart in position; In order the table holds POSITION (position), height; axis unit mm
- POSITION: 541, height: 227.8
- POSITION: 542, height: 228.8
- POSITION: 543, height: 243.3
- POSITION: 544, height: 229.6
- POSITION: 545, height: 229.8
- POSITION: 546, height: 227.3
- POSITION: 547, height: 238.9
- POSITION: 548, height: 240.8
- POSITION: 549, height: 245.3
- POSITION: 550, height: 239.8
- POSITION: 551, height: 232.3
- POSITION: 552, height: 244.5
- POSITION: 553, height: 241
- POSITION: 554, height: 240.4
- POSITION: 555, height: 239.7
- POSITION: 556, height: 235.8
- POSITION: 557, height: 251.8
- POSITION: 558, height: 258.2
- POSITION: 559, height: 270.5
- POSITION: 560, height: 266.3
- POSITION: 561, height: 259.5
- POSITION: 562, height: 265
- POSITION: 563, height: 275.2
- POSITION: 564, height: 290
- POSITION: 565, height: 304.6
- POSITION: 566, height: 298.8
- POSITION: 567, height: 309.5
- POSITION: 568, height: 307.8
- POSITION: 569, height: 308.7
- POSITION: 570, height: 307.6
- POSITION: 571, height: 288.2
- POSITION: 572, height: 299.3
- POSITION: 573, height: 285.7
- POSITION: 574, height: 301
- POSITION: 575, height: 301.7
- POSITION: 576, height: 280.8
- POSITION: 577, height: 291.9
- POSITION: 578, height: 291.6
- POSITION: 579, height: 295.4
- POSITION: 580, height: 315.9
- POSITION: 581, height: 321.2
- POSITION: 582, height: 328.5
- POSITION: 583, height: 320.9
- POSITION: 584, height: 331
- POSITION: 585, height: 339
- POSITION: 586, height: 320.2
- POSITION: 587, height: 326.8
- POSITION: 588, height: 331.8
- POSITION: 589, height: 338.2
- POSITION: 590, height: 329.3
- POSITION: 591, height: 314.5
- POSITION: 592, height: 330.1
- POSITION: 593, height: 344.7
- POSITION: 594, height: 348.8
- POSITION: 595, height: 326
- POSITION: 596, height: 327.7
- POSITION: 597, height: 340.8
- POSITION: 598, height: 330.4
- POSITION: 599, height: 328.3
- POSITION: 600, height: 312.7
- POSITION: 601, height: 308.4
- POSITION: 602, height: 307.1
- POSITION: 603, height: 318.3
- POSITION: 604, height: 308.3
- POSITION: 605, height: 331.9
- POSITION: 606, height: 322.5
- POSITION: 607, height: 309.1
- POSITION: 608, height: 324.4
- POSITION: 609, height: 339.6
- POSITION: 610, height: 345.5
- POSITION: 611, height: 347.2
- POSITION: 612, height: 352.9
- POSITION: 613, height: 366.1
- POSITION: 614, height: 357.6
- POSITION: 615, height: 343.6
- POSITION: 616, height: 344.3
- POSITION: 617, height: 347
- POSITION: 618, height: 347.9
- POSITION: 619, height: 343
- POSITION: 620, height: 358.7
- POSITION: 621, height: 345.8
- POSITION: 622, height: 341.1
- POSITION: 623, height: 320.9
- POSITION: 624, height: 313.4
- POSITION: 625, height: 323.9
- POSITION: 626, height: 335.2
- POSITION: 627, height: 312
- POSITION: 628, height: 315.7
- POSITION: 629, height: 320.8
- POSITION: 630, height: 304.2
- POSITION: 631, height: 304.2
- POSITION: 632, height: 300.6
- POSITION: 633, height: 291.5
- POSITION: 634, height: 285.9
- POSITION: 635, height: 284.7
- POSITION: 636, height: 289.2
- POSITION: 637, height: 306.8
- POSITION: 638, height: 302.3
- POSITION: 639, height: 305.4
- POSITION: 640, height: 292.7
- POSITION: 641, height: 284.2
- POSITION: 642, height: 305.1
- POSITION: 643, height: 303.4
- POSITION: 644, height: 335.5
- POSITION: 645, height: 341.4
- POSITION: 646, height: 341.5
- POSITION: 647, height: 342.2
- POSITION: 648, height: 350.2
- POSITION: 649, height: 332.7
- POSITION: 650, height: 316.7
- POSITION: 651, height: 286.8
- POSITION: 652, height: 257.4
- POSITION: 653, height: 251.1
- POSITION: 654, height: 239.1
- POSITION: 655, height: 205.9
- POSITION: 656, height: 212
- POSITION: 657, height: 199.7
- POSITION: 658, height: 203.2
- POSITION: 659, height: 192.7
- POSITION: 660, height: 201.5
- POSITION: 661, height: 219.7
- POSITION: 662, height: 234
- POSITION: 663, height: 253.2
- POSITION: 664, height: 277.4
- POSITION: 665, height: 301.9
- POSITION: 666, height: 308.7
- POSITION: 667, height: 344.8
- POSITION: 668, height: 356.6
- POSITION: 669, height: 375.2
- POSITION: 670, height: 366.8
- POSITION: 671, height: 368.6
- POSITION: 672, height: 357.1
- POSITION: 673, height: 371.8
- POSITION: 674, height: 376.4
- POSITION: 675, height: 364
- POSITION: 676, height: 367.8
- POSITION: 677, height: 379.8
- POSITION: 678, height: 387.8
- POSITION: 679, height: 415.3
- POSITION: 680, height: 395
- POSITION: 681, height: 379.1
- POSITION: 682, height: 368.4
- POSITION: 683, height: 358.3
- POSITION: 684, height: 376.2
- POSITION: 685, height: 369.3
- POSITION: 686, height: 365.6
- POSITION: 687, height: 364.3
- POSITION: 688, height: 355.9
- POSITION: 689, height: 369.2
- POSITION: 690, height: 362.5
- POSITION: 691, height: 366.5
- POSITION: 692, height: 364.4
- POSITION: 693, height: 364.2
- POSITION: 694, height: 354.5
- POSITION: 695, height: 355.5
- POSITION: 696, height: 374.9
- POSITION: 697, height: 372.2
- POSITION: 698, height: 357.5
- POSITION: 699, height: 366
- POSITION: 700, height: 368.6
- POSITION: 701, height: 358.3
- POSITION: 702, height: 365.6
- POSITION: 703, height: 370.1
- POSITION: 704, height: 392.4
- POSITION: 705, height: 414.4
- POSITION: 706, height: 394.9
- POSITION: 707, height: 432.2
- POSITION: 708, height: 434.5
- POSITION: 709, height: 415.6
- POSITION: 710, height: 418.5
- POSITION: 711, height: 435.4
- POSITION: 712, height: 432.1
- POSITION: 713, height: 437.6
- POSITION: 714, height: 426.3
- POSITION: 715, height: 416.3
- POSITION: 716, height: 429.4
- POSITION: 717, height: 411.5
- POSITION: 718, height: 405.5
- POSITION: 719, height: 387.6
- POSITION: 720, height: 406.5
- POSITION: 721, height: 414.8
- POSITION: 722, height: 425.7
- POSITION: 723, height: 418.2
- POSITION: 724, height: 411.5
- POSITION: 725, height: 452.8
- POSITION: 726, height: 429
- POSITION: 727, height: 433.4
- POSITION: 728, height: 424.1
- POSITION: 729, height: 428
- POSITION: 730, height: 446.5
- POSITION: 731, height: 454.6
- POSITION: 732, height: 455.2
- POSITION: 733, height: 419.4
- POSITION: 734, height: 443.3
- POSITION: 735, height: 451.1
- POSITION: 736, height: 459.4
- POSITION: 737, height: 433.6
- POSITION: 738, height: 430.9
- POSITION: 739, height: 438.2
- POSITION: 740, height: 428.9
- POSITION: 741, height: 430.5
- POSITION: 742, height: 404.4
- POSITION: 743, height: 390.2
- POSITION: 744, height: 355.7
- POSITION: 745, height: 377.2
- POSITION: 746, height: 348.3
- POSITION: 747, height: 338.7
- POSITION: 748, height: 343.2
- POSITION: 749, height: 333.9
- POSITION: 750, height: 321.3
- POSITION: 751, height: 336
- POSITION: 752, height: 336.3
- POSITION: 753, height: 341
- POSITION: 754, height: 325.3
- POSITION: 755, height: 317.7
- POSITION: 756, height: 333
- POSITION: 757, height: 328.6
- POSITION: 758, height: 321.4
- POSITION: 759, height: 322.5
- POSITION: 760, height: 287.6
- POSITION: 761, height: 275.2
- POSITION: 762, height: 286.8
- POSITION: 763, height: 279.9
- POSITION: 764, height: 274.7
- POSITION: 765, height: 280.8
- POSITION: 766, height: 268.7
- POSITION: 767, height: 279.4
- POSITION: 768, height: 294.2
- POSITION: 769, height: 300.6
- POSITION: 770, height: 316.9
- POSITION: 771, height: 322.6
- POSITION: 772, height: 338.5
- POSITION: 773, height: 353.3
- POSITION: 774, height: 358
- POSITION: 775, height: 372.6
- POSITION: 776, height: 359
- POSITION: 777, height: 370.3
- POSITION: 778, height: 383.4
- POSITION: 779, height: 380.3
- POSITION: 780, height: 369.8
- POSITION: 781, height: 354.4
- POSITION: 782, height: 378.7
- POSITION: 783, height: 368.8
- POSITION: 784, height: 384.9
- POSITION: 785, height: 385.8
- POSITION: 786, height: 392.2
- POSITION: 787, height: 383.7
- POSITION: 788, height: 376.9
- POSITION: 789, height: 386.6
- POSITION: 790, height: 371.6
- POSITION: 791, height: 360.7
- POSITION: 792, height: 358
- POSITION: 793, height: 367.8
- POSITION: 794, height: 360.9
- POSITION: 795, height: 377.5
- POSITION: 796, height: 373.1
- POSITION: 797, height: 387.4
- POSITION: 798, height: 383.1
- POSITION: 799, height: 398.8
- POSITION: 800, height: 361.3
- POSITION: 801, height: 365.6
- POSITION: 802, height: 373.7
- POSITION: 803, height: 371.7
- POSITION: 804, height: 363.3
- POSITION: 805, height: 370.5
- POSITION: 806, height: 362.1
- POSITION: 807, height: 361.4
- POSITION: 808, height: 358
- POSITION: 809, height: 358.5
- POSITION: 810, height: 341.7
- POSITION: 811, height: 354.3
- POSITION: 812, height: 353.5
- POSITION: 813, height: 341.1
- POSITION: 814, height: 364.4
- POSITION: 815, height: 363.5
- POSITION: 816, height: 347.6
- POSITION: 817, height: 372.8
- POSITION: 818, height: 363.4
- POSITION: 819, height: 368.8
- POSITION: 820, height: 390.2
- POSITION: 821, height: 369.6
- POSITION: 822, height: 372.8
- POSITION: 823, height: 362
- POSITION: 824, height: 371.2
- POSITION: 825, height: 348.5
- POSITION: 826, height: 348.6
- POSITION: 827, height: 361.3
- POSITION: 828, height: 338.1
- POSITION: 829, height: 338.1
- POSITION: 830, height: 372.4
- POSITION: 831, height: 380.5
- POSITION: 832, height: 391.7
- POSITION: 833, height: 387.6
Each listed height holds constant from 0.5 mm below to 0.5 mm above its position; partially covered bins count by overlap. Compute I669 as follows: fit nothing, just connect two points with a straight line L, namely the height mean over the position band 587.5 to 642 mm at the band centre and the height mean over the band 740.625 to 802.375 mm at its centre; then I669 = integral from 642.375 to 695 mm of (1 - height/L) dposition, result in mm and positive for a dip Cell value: 1.3 mm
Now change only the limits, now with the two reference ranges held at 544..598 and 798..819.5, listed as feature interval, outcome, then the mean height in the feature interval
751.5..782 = 2.2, 325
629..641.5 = 0.5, 297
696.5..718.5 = -4.7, 402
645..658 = 1.5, 278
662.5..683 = -2.2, 356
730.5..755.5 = -3.3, 389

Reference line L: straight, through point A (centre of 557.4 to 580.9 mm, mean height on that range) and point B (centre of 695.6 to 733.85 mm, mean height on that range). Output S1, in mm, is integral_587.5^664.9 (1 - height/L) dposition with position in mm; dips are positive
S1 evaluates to 6.35 mm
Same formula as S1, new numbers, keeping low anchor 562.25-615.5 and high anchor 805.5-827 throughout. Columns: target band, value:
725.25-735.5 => -2.8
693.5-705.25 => -1.1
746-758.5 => 0.6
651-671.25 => 3.9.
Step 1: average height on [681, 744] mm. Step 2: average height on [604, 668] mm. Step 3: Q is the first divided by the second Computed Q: 1.3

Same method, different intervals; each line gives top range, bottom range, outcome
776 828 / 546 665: 1.23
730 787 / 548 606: 1.20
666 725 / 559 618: 1.22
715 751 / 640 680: 1.34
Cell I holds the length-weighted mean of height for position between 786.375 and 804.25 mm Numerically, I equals 374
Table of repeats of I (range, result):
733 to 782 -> 351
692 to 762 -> 390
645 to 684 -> 313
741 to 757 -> 349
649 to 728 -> 358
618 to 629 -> 331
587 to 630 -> 332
